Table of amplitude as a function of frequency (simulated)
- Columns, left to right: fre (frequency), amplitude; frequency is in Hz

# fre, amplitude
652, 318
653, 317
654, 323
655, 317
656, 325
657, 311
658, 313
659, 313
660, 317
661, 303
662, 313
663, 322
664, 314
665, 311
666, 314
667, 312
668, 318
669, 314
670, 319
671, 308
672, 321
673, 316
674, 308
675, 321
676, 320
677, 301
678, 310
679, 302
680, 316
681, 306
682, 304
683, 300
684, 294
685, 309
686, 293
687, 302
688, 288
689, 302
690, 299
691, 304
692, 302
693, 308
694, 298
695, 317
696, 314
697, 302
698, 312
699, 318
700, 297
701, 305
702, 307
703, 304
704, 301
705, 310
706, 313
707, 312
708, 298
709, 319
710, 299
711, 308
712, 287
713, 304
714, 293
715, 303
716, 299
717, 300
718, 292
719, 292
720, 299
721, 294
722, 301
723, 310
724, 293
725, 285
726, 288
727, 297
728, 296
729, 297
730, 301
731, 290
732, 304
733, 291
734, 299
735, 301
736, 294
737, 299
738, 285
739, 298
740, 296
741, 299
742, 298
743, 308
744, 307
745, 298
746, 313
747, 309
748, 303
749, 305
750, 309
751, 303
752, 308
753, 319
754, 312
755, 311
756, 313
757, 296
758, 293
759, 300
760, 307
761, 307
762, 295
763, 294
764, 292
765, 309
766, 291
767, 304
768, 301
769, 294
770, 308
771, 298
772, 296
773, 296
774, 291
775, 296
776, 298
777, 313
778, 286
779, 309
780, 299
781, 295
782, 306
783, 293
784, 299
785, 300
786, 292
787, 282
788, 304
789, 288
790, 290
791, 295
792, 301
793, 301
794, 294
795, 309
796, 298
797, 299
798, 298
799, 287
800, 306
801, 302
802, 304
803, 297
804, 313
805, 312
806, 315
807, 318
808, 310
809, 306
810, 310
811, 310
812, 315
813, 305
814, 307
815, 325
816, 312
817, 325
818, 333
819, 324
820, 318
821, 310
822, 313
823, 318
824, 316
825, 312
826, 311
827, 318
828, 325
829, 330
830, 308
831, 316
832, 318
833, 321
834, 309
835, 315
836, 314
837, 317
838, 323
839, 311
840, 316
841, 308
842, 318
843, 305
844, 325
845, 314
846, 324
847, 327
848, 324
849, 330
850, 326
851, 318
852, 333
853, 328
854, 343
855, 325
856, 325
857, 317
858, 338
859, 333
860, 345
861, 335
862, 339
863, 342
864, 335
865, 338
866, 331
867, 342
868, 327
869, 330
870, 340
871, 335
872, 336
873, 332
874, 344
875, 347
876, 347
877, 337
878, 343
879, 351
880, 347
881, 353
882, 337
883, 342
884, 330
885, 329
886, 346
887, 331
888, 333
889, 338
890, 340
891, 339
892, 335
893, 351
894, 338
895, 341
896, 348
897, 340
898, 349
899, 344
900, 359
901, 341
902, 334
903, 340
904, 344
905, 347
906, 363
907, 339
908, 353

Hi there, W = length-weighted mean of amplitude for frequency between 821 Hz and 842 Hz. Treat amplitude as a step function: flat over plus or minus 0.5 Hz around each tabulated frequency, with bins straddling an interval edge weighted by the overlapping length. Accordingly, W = 316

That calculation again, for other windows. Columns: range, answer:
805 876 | 323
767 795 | 298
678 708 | 305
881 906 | 341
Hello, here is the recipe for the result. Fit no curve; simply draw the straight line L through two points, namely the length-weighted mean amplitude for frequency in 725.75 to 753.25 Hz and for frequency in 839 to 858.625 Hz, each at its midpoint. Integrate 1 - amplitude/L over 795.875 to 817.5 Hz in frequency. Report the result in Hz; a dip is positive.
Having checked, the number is 0.44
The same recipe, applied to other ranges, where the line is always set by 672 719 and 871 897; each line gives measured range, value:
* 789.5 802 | 1.0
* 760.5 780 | 1.2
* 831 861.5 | 1.0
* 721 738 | 0.8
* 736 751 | 0.6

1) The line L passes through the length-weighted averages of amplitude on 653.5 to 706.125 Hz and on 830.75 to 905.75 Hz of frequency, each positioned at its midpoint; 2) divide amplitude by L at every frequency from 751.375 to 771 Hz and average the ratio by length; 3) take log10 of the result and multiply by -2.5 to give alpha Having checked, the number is 0.06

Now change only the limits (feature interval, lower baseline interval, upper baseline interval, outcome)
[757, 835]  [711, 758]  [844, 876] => 0.04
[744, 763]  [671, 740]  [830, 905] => 0.02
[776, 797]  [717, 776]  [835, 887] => 0.05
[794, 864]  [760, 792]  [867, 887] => 0.01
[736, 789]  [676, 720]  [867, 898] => 0.05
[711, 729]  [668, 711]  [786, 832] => 0.04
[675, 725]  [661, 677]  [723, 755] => 0.02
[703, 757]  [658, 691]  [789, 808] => 0.02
